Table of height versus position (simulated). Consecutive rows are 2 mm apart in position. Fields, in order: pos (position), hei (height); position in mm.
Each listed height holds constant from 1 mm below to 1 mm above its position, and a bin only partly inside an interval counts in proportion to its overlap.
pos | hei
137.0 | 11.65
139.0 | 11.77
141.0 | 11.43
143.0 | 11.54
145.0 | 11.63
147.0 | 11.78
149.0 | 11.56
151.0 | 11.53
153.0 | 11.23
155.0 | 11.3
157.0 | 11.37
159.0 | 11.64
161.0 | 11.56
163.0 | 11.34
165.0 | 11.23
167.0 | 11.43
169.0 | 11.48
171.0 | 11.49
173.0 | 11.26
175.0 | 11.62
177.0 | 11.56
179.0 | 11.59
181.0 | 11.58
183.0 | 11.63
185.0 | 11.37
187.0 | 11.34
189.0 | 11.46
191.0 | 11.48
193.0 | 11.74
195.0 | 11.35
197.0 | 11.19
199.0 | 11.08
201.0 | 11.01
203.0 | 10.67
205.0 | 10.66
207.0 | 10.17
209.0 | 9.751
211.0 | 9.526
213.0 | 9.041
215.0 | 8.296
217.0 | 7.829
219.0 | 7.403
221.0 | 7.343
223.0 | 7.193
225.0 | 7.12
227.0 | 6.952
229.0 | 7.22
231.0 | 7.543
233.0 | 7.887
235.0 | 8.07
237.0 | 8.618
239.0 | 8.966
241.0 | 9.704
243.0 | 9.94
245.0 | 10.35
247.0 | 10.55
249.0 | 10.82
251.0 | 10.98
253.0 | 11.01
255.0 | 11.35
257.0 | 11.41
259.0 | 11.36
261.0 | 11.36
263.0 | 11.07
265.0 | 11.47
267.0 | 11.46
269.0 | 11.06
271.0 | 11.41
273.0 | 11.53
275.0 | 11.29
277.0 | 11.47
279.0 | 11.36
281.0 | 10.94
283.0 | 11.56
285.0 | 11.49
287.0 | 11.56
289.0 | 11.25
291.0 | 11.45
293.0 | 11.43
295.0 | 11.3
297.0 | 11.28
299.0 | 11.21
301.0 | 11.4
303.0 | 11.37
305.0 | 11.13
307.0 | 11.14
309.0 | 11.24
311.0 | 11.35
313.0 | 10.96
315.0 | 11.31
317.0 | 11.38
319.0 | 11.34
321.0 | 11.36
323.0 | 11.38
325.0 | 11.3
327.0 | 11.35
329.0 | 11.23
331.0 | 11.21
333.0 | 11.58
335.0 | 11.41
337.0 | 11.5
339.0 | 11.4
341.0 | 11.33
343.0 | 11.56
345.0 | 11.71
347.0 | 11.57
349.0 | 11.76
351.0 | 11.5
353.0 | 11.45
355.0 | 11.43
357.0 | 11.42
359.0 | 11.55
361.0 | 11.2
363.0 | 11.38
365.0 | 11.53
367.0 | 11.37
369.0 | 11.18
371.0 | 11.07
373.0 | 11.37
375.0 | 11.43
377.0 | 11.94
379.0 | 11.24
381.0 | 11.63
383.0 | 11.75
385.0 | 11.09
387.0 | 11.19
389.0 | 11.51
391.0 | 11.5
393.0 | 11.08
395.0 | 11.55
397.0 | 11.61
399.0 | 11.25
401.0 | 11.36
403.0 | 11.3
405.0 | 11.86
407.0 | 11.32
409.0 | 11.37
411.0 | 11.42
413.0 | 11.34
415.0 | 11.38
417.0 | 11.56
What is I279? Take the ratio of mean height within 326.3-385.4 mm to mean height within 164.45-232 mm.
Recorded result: 1.1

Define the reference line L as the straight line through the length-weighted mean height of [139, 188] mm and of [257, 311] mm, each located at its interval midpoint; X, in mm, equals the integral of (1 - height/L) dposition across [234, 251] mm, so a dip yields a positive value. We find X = 2.5 mm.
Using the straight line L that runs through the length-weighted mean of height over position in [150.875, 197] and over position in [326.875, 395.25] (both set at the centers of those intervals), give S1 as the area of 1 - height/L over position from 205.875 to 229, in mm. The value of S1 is 6.5 mm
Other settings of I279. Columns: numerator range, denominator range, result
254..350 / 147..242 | 1.11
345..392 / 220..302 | 1.11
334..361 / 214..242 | 1.46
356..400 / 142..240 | 1.11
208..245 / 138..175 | 0.72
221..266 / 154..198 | 0.83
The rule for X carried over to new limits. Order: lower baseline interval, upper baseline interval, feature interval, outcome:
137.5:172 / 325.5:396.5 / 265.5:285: 0.2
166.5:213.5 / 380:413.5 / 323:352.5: -0.3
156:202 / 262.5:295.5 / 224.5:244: 5.4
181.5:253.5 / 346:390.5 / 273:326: -3.5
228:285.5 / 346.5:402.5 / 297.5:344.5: -1.5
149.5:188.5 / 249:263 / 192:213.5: 1.4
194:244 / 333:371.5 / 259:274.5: -2.3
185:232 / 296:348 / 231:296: -2.1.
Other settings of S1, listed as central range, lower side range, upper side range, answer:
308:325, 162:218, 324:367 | 0.1 mm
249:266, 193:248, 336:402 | -2.7 mm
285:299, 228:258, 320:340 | -1.0 mm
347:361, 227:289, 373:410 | -0.4 mm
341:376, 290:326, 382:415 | -0.2 mm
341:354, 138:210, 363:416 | -0.2 mm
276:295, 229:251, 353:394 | -2.7 mm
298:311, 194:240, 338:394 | -1.1 mm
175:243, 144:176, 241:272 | 9.4 mm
